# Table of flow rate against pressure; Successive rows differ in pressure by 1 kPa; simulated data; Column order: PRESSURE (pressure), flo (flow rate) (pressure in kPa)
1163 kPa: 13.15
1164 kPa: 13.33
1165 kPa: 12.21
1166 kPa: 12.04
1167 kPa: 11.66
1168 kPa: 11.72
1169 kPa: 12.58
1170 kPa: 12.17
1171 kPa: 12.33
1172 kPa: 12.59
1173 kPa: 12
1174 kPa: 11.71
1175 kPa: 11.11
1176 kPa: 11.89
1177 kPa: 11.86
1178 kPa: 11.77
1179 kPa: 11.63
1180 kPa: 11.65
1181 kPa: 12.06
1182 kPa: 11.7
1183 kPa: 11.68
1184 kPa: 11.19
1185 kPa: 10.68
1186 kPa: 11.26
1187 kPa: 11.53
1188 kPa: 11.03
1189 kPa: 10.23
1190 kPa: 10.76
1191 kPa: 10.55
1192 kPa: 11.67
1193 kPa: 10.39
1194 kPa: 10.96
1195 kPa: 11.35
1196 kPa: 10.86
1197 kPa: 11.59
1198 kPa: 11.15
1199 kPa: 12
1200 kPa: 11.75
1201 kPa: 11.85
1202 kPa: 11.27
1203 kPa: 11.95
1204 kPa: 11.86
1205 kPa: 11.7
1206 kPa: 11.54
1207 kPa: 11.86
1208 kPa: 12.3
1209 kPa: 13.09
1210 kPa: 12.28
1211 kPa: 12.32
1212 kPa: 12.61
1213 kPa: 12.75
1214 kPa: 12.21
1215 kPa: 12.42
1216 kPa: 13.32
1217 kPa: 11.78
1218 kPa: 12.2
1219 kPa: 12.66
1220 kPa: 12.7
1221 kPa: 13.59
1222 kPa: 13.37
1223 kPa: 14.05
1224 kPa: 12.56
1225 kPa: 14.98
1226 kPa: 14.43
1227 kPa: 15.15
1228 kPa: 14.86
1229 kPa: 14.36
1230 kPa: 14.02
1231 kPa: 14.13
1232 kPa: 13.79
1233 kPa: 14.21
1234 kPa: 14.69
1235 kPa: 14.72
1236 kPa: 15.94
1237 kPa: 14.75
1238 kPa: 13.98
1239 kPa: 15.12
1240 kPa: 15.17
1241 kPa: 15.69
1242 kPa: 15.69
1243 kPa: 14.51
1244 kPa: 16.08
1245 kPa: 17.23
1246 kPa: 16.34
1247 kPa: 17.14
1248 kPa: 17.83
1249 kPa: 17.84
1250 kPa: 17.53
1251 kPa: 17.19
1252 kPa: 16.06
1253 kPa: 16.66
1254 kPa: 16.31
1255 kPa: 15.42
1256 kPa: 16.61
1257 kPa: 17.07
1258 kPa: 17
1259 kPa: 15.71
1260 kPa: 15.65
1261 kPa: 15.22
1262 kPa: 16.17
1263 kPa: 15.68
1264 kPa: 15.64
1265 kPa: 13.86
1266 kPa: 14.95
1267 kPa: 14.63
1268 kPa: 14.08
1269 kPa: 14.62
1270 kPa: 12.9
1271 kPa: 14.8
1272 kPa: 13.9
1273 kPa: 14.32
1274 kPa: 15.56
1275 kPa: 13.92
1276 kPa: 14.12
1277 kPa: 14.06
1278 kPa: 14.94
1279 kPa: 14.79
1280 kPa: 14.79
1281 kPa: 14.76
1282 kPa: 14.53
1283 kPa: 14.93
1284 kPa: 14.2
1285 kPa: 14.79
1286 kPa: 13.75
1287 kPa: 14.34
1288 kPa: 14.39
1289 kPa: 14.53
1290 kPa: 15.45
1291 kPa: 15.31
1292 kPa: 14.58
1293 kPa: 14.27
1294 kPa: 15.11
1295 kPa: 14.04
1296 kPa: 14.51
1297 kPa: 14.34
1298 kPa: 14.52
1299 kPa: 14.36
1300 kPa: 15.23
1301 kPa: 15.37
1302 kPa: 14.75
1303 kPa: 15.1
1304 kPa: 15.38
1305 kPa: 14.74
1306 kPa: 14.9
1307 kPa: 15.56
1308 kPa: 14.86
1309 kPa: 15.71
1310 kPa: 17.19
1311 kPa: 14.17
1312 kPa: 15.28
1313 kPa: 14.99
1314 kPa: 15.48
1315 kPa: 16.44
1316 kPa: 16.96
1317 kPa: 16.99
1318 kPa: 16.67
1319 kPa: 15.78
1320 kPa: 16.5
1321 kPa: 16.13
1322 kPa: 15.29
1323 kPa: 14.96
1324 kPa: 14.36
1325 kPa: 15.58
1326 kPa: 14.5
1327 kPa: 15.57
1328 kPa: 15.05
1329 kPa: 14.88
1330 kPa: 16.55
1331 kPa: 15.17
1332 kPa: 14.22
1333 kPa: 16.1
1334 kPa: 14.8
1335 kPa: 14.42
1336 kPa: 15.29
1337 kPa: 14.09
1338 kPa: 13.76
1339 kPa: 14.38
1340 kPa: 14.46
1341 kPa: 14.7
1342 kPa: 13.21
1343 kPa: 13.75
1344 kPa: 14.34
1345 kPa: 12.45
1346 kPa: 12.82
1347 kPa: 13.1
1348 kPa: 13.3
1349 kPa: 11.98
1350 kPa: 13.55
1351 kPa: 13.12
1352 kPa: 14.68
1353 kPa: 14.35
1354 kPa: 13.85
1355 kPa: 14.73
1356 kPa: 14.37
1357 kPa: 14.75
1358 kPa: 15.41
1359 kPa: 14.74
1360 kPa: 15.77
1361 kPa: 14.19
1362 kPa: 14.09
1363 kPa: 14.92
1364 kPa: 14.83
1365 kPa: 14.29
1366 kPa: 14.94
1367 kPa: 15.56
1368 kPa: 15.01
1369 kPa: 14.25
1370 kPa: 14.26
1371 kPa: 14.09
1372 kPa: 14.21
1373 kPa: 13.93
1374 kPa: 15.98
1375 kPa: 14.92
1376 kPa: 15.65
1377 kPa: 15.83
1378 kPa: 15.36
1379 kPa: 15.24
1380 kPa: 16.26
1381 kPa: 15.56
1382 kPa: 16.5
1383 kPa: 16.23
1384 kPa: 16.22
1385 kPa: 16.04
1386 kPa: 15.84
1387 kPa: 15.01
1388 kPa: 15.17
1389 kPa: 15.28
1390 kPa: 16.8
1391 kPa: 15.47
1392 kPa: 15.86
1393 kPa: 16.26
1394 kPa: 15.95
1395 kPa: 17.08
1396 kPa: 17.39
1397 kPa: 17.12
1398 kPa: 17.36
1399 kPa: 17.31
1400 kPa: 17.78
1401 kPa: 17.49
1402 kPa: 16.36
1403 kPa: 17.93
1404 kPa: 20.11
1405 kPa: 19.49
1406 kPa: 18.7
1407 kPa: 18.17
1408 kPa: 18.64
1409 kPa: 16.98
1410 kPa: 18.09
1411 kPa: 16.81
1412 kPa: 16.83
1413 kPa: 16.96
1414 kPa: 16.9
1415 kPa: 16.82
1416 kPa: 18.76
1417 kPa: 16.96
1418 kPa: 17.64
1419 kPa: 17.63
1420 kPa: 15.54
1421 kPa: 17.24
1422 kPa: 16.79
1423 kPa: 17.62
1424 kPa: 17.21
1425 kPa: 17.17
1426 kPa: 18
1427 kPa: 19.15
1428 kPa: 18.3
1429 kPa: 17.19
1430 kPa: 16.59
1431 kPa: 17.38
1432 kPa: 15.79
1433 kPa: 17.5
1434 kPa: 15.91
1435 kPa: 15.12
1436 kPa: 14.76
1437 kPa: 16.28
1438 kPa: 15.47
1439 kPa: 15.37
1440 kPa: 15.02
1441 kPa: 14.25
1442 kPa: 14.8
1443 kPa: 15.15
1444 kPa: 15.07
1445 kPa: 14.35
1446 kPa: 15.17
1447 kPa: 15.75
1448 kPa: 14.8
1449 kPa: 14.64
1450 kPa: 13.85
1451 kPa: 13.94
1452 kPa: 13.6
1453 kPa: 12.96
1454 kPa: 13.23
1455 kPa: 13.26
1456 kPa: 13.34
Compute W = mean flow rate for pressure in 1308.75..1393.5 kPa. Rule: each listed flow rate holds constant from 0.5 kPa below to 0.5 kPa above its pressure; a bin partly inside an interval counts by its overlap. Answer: 15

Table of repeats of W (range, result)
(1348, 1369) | 14.4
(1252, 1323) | 15.1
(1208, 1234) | 13.4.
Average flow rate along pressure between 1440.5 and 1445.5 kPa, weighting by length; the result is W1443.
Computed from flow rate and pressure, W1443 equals 14.7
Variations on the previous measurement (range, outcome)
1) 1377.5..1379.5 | 15.3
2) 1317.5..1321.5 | 16.3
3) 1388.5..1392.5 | 15.9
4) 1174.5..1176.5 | 11.5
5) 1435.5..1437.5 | 15.5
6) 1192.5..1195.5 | 10.9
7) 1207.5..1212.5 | 12.5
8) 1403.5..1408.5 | 19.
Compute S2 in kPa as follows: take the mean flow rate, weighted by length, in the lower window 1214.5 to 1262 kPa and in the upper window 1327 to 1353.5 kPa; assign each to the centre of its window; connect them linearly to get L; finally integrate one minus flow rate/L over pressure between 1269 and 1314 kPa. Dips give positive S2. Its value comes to -0.4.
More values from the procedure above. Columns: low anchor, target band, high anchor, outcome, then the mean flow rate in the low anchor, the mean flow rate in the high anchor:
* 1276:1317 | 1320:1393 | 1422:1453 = 2.31 kPa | 15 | 15.8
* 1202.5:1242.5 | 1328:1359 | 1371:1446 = 2.45 kPa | 13.5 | 16.5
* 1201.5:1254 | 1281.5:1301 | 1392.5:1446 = 0.62 kPa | 14.2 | 16.9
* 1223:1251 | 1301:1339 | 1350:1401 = 0.04 kPa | 15.3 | 15.4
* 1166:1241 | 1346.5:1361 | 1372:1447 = 1.24 kPa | 12.5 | 16.5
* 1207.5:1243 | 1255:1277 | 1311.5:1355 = -1.42 kPa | 13.8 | 14.7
